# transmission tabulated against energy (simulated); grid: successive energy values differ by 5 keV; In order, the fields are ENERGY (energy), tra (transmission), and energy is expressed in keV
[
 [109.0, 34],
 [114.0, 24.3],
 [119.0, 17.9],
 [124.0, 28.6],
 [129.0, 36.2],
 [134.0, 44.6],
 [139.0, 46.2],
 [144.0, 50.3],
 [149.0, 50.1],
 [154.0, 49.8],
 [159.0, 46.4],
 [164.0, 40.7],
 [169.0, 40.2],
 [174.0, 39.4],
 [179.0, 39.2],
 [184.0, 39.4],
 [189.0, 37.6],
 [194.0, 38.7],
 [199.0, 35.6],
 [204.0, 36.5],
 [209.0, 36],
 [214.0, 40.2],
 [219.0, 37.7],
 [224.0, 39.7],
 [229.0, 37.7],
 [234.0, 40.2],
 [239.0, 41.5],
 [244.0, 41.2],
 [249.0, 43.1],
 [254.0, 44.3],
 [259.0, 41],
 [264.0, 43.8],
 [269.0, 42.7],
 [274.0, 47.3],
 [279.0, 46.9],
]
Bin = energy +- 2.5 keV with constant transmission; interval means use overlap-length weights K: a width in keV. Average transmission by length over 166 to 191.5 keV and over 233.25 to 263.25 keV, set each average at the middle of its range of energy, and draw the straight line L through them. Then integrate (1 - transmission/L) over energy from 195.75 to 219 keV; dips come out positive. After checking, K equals 1.8 keV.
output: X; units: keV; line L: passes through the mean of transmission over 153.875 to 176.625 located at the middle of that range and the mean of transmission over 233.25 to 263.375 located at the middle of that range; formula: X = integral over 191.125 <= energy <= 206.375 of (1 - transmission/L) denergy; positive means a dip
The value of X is 2.0 keV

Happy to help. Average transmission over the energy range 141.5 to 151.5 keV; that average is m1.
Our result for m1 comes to 50.2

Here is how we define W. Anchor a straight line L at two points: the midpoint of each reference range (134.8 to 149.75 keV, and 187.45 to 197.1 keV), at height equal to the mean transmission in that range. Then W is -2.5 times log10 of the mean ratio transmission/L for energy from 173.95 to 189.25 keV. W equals 0.033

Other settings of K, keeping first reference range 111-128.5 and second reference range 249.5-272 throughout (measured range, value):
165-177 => -3.1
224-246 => -0.1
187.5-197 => -1.0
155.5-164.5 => -4.3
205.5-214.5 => -0.2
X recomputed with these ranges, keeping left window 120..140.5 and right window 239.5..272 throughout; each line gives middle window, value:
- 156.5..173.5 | -1.5 keV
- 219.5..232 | 0.8 keV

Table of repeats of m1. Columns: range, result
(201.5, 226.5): 38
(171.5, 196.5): 38.9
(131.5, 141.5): 45.4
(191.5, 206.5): 36.9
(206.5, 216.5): 38.1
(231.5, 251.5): 41.5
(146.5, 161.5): 48.8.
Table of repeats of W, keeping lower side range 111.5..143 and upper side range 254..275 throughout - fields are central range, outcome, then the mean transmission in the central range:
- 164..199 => -0.04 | 39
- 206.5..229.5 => 0.05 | 38.3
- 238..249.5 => 0.01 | 41.8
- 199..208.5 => 0.09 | 36.2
